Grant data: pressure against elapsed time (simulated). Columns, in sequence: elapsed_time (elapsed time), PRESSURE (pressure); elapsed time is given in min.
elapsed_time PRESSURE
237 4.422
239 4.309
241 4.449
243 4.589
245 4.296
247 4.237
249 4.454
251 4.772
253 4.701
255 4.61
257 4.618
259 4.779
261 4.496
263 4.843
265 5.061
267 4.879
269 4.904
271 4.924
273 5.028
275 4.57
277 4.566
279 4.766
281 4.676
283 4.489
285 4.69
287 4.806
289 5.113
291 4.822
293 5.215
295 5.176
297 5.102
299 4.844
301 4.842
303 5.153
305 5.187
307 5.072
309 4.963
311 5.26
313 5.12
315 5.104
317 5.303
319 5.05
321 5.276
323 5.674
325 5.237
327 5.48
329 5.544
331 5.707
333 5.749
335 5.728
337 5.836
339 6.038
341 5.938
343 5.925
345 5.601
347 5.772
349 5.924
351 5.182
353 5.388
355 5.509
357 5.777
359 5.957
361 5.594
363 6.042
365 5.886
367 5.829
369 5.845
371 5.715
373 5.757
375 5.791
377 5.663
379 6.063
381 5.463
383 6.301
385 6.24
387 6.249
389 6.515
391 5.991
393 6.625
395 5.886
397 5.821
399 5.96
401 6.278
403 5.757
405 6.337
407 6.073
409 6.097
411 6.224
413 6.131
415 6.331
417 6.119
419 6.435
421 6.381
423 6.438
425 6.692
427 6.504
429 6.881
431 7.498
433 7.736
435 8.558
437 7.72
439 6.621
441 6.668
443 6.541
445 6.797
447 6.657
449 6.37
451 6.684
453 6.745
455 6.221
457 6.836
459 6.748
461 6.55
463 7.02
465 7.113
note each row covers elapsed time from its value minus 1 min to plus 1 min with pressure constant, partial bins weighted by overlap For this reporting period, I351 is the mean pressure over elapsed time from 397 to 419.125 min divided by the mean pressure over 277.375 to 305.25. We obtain 1.25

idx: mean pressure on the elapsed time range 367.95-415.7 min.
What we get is 6.04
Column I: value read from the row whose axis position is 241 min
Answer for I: 4.449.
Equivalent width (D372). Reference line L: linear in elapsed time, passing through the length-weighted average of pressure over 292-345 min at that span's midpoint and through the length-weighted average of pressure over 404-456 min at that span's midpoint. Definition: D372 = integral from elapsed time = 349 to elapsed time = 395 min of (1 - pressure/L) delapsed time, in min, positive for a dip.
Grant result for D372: 0.88 min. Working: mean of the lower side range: 5.37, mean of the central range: 5.88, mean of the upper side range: 6.67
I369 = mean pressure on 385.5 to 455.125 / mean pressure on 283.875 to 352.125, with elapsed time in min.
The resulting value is 1.22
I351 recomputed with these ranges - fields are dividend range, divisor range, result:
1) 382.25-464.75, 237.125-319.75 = 1.36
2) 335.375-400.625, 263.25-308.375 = 1.20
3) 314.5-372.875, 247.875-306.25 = 1.17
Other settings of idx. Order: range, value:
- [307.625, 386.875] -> 5.65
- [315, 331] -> 5.37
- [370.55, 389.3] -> 5.96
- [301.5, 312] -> 5.11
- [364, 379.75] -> 5.81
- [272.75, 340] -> 5.15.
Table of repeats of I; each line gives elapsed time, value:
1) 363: 6.042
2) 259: 4.779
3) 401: 6.278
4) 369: 5.845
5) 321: 5.276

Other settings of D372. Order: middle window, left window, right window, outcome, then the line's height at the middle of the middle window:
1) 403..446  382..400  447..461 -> -1.9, 6.4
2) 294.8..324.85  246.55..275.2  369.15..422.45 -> 0.5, 5.23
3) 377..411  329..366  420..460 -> 1.2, 6.31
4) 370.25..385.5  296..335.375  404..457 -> 0.4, 6.03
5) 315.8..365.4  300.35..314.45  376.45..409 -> -1.5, 5.48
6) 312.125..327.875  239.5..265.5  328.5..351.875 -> 0.6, 5.49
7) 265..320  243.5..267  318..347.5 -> 1.7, 5.12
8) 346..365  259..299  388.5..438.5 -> 0.3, 5.8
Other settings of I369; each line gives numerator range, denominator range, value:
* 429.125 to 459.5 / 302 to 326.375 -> 1.34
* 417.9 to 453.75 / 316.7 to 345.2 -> 1.23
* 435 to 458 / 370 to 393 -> 1.13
